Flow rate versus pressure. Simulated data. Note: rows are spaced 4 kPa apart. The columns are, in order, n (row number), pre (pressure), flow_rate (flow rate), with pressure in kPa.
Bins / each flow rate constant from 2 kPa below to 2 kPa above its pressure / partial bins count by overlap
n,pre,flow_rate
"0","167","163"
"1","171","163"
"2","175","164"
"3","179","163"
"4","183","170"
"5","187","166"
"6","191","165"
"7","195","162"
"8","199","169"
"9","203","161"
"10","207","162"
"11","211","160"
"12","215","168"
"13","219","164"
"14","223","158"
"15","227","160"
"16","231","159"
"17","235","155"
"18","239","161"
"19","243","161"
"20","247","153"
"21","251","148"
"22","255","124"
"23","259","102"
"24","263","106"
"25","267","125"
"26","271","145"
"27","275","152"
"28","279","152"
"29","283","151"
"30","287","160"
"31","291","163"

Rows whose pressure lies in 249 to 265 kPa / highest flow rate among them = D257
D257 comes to 148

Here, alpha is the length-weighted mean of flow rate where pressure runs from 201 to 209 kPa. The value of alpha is 162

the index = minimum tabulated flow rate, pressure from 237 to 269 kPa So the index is 102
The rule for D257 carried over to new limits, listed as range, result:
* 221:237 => 160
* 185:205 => 169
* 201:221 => 168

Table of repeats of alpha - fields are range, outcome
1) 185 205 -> 165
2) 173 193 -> 166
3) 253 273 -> 120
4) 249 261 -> 125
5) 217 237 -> 159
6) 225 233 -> 160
